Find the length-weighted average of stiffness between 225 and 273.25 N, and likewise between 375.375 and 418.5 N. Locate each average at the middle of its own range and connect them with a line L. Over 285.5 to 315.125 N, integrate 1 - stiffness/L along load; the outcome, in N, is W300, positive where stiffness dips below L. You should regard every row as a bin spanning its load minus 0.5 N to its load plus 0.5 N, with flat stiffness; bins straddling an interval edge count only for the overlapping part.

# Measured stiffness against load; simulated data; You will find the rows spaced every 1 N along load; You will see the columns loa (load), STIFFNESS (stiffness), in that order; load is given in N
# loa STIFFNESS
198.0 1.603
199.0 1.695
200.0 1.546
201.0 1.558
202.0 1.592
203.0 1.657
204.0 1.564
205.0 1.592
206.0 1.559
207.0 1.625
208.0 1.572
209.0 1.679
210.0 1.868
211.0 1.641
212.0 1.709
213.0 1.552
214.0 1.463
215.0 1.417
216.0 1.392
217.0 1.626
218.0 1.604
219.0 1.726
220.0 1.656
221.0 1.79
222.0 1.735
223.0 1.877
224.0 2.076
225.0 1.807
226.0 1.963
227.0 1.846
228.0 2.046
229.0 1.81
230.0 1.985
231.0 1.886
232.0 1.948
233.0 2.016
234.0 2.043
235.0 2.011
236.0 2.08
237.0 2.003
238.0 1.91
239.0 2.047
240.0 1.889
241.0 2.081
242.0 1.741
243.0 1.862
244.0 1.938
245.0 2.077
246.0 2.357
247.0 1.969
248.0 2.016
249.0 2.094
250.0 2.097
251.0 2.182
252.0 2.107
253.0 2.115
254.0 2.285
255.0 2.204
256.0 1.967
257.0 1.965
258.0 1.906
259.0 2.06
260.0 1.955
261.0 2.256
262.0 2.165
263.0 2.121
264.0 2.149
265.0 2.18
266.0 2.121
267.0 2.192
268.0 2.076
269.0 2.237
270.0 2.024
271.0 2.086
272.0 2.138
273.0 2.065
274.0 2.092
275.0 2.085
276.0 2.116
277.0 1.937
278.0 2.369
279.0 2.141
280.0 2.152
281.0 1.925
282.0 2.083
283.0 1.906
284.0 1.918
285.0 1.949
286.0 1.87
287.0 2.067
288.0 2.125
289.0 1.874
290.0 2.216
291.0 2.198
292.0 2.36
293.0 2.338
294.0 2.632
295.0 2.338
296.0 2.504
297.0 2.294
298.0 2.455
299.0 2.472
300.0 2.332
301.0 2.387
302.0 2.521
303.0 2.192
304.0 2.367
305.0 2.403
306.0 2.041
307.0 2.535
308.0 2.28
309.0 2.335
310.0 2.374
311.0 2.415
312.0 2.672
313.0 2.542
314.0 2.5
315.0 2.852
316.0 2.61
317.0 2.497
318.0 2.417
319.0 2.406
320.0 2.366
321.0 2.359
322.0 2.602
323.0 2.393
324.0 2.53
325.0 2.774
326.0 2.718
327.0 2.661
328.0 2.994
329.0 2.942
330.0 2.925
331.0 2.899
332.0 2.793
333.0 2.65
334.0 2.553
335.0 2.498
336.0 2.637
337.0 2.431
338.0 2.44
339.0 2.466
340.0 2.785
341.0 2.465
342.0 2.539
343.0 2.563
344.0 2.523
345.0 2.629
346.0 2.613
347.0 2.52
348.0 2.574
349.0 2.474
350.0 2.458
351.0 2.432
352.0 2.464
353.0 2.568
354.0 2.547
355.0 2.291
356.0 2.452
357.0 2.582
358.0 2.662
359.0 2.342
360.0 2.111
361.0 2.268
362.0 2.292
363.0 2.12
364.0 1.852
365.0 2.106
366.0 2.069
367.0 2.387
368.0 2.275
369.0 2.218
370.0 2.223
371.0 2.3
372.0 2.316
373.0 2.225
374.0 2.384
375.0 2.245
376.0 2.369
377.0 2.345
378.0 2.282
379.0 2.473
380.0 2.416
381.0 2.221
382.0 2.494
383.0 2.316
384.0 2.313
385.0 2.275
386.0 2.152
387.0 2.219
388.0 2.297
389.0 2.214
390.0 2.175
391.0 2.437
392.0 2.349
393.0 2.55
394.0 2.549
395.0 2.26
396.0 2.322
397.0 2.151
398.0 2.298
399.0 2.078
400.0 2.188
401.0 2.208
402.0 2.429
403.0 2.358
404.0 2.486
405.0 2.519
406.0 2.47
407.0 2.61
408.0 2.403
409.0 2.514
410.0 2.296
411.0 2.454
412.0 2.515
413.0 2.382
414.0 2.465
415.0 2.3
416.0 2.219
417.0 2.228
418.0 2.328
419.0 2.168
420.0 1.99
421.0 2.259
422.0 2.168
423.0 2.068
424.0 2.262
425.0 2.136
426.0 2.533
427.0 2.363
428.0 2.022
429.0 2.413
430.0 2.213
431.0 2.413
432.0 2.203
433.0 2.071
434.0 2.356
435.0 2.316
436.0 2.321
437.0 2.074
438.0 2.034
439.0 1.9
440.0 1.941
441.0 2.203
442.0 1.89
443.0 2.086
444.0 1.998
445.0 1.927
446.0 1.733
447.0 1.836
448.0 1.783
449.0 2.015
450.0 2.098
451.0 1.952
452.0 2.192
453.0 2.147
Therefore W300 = -2.7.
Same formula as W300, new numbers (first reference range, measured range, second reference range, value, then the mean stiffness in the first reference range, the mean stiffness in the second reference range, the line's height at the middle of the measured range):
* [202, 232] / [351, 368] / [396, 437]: -1.50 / 1.72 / 2.3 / 2.13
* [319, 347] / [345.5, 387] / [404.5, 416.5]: 3.19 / 2.61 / 2.43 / 2.53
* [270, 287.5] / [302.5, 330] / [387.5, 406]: -4.83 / 2.05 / 2.33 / 2.14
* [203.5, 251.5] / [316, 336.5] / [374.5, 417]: -4.71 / 1.84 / 2.35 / 2.14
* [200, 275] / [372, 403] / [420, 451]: -3.62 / 1.91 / 2.12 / 2.07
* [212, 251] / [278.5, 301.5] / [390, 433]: -1.96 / 1.88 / 2.32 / 2.02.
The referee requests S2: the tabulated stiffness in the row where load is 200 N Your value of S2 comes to 1.546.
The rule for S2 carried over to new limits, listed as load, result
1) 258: 1.906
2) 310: 2.374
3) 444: 1.998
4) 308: 2.28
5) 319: 2.406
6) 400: 2.188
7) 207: 1.625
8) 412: 2.515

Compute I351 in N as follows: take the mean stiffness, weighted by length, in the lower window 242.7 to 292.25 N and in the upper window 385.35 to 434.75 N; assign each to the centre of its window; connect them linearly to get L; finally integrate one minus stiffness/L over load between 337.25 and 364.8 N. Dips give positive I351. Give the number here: -2.8 N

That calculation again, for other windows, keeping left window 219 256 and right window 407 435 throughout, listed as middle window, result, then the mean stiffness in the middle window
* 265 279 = -0.55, 2.12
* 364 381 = -0.49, 2.27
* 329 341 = -2.80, 2.65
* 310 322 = -2.24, 2.51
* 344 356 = -1.83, 2.5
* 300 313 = -1.74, 2.38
